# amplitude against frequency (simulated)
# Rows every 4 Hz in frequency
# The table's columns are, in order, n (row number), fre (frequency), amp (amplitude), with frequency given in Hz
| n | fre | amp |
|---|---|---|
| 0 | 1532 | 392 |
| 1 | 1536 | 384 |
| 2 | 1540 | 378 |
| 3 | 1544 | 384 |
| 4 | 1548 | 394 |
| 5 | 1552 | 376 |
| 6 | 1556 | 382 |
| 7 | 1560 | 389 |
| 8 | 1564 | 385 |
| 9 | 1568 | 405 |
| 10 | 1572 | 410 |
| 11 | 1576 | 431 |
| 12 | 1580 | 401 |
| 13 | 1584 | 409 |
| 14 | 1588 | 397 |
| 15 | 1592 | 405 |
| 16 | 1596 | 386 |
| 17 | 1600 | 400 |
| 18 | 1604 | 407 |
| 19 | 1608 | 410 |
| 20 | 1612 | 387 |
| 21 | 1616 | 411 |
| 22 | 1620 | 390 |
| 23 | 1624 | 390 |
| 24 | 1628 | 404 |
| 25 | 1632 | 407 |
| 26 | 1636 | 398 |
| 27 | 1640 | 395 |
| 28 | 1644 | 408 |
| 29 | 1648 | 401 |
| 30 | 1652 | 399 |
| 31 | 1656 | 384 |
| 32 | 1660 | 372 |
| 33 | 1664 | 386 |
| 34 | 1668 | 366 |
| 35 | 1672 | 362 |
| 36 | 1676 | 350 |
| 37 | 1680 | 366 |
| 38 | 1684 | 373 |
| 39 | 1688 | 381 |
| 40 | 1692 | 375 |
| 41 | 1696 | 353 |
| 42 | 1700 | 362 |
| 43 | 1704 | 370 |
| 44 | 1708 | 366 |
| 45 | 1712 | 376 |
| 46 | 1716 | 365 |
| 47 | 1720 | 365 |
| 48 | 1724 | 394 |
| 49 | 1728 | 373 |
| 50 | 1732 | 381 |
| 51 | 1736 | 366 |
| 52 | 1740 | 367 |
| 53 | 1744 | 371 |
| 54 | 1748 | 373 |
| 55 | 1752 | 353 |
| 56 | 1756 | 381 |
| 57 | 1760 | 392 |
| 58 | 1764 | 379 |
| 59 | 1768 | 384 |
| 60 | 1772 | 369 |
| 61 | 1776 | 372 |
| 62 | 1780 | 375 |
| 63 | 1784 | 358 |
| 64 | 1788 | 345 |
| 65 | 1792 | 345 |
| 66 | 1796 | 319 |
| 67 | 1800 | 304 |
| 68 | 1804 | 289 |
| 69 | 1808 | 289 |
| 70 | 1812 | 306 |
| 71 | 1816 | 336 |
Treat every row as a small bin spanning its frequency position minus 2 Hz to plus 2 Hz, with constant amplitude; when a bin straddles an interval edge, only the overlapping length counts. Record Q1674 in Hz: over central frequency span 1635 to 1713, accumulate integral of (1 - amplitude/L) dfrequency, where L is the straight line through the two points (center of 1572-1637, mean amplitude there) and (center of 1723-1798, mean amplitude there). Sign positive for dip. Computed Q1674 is 2.1 Hz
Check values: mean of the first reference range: 402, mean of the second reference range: 368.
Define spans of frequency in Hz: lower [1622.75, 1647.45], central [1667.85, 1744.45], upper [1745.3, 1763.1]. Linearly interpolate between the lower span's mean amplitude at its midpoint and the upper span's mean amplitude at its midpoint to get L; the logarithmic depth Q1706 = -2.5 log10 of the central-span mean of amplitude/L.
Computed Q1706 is 0.046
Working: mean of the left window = 401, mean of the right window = 375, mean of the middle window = 369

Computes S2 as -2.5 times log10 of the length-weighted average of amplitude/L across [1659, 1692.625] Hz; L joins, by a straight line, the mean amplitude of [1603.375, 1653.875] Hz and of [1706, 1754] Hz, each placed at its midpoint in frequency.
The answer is 0.048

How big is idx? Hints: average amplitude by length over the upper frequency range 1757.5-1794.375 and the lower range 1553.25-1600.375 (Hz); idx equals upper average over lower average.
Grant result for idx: 0.9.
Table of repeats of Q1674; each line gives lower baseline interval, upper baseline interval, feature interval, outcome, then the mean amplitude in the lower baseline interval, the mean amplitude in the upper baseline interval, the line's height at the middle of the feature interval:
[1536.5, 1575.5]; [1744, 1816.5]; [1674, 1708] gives -0.1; 391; 349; 366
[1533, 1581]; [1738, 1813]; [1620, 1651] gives -1.8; 393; 352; 378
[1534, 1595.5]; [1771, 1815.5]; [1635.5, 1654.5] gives -1.4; 395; 333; 373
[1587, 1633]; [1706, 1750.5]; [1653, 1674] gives 0.6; 399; 372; 387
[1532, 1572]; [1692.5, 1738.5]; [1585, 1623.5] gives -1.7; 388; 370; 382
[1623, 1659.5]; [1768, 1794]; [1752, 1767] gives -0.5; 398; 362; 368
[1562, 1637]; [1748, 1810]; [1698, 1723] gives 0.1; 402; 351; 370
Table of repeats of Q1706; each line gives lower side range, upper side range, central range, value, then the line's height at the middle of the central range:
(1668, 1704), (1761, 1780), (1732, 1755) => 0.02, 373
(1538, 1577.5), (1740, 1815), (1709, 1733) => -0.04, 361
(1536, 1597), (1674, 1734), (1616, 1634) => -0.04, 385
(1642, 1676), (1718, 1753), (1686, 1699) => 0.03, 378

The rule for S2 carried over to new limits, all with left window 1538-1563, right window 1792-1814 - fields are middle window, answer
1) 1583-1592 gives -0.09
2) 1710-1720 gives -0.11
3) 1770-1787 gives -0.17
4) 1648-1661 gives -0.11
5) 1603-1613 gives -0.10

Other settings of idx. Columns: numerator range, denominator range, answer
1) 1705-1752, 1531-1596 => 0.94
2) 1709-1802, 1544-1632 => 0.92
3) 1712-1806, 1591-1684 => 0.93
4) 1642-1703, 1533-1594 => 0.95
